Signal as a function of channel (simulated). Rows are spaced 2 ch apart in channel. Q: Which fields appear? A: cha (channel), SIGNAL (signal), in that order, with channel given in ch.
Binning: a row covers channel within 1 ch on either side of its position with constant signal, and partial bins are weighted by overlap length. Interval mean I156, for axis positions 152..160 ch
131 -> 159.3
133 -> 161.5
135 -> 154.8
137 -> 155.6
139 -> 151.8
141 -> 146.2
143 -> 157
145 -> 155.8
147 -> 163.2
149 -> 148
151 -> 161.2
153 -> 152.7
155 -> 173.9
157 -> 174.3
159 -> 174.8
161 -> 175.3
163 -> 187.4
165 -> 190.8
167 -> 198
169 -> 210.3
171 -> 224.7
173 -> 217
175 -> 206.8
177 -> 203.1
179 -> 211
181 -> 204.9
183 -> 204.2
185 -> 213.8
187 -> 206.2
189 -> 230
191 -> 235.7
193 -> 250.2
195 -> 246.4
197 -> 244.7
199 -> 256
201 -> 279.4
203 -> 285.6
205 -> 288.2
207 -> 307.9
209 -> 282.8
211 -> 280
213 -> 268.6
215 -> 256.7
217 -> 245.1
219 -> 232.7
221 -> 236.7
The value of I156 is 169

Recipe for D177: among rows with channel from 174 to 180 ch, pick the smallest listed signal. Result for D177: 203.1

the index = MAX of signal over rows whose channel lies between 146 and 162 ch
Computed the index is 175.3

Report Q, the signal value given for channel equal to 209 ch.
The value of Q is 282.8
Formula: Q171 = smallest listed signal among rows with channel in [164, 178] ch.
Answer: 190.8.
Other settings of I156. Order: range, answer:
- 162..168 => 192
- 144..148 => 160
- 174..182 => 206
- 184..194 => 227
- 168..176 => 215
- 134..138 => 155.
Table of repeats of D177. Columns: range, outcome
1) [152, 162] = 152.7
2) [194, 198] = 244.7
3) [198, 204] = 256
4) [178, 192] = 204.2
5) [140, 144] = 146.2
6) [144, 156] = 148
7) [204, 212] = 280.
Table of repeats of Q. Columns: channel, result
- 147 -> 163.2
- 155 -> 173.9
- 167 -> 198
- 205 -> 288.2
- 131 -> 159.3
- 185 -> 213.8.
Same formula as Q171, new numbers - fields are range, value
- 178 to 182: 204.9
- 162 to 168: 187.4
